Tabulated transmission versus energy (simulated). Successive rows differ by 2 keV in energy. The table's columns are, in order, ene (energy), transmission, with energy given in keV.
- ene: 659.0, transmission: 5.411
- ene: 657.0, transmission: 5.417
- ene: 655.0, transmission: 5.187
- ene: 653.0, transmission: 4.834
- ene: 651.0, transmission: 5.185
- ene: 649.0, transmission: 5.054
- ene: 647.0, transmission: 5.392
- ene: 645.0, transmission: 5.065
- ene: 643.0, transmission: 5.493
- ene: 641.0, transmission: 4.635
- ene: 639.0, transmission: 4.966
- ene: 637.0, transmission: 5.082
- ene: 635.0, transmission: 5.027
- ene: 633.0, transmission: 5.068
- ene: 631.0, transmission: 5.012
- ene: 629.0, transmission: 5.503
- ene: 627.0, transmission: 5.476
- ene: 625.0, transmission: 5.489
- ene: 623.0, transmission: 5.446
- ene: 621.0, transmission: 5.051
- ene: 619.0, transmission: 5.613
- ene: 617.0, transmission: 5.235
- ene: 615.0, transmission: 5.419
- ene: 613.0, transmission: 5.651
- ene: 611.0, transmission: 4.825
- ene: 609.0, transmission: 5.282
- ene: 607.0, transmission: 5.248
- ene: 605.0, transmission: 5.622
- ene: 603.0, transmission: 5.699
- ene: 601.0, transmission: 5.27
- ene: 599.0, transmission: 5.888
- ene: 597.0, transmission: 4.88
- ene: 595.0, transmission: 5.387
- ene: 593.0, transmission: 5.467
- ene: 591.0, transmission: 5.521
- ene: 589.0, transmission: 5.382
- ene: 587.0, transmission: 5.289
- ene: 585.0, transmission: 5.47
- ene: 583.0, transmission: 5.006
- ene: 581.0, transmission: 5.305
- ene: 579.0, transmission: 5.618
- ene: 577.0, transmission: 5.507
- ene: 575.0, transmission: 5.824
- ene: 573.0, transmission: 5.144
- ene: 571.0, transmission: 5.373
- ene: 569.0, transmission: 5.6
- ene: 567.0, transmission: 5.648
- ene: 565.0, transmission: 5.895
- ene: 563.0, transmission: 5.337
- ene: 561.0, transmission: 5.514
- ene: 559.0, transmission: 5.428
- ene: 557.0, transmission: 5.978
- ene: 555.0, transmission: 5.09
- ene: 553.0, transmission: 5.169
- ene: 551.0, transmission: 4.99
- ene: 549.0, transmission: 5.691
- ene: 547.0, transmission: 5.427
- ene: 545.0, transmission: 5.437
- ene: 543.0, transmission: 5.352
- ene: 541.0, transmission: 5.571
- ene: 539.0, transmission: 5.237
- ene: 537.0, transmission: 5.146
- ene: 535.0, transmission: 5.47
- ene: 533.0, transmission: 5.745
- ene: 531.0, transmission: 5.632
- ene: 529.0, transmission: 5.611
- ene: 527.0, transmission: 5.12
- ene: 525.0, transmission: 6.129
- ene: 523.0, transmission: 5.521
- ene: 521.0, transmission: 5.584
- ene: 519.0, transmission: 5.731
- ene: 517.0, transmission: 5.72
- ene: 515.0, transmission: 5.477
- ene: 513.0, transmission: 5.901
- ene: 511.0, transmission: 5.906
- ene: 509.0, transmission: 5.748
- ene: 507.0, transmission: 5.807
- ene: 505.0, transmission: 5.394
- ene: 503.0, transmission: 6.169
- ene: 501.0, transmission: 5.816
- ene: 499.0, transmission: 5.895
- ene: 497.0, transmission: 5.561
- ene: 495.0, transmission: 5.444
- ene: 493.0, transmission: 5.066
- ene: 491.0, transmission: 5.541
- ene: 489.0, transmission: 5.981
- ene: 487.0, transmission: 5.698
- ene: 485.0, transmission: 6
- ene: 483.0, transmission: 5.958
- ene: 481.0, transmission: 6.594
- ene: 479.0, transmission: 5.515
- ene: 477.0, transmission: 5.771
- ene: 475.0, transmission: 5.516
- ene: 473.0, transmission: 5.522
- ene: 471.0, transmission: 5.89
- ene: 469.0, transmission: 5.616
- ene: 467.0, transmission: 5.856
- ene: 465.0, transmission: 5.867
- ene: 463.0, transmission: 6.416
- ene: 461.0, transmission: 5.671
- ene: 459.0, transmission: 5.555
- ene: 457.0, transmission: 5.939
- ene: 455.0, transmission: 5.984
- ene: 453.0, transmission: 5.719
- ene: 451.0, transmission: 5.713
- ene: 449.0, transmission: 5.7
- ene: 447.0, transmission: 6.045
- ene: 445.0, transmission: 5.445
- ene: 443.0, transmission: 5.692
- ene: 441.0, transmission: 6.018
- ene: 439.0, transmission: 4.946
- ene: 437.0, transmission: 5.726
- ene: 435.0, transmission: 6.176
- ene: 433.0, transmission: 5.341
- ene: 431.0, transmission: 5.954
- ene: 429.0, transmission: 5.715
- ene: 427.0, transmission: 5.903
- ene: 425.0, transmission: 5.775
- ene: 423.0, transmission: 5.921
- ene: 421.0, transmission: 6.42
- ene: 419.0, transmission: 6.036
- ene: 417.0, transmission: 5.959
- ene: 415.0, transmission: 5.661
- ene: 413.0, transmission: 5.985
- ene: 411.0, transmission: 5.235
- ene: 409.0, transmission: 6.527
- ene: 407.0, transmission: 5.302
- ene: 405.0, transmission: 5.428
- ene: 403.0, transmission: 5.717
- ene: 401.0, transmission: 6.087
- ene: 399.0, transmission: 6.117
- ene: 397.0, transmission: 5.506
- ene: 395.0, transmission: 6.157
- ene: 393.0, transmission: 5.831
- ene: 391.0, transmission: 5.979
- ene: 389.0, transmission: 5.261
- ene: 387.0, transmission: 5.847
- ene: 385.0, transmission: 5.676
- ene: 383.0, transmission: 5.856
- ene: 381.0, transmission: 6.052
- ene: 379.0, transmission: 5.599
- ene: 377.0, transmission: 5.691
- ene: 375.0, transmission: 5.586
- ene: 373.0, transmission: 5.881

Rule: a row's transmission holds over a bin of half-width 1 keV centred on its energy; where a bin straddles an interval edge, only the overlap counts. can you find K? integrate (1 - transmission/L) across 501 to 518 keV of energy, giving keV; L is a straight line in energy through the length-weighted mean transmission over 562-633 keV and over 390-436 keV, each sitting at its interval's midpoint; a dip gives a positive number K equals -0.4 keV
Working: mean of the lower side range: 5.86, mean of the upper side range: 5.41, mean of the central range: 5.77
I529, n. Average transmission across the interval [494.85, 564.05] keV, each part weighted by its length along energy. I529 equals 5.57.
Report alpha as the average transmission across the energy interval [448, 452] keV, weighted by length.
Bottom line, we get 5.71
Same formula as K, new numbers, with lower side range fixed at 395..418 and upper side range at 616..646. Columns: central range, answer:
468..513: -1.4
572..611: -0.6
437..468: -0.5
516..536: -0.5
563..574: -0.3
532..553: 0.2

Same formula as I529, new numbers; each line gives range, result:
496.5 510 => 5.78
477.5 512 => 5.77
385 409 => 5.78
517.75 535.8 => 5.62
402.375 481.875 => 5.79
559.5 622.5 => 5.42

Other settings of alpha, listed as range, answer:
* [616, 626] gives 5.37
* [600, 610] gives 5.42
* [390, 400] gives 5.92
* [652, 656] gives 5.01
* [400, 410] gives 5.81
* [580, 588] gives 5.27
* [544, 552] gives 5.39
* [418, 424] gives 6.13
